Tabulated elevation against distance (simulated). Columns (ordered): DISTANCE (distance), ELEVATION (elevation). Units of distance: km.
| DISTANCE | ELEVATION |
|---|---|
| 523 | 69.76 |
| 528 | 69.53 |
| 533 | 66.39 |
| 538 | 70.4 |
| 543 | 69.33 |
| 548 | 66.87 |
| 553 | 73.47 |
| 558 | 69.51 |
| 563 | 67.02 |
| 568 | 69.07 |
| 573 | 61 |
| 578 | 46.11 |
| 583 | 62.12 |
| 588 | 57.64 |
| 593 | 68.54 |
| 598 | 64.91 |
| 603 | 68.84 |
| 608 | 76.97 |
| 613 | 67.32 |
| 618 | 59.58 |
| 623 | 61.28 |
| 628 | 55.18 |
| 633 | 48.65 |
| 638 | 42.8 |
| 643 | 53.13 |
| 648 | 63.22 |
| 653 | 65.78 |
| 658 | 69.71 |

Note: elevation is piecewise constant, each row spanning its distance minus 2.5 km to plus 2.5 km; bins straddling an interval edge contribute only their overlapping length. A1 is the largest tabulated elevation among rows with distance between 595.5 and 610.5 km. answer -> 76.97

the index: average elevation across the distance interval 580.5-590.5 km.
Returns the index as 59.9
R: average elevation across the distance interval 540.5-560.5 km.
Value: 69.8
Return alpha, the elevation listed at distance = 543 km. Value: 69.33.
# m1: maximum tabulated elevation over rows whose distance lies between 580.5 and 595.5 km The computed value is 68.54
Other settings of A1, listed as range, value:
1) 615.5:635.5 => 61.28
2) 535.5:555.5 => 73.47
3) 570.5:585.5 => 62.12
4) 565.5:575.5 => 69.07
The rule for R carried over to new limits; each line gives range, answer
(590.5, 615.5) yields 69.3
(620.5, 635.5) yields 55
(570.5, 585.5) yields 56.4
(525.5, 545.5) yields 68.9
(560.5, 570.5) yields 68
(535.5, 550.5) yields 68.9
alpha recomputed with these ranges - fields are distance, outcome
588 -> 57.64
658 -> 69.71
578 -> 46.11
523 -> 69.76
